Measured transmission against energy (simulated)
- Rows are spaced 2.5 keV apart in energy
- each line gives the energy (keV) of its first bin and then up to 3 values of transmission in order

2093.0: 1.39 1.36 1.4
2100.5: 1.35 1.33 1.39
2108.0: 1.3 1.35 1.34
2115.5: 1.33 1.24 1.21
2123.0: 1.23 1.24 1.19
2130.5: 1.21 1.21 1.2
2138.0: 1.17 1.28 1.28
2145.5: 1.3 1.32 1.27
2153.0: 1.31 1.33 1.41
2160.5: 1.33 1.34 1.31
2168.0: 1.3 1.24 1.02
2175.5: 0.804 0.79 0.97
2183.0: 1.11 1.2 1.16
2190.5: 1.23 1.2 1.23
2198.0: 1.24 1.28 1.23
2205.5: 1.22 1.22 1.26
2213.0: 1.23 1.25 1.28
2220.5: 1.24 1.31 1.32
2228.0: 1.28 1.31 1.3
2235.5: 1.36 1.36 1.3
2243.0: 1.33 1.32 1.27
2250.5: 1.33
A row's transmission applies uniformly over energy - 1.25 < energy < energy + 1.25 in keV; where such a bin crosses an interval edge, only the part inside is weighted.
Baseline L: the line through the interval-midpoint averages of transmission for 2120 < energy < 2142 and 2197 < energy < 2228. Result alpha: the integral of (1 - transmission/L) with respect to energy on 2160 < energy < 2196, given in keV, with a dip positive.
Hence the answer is 2.8 keV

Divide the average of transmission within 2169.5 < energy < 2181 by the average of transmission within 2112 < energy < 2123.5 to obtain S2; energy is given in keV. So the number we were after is 0.8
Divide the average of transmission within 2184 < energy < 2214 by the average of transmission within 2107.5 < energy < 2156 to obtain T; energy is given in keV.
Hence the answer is 0.97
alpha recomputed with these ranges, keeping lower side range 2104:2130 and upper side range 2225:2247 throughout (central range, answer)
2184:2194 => 0.8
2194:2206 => 0.6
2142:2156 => -0.1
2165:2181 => 3.0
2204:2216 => 0.7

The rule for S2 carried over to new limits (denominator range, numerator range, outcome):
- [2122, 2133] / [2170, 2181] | 0.78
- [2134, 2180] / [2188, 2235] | 1.03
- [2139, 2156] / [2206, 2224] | 0.97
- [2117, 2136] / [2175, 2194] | 0.88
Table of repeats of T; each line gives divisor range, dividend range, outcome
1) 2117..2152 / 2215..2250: 1.05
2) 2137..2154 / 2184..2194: 0.94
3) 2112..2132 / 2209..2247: 1.04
